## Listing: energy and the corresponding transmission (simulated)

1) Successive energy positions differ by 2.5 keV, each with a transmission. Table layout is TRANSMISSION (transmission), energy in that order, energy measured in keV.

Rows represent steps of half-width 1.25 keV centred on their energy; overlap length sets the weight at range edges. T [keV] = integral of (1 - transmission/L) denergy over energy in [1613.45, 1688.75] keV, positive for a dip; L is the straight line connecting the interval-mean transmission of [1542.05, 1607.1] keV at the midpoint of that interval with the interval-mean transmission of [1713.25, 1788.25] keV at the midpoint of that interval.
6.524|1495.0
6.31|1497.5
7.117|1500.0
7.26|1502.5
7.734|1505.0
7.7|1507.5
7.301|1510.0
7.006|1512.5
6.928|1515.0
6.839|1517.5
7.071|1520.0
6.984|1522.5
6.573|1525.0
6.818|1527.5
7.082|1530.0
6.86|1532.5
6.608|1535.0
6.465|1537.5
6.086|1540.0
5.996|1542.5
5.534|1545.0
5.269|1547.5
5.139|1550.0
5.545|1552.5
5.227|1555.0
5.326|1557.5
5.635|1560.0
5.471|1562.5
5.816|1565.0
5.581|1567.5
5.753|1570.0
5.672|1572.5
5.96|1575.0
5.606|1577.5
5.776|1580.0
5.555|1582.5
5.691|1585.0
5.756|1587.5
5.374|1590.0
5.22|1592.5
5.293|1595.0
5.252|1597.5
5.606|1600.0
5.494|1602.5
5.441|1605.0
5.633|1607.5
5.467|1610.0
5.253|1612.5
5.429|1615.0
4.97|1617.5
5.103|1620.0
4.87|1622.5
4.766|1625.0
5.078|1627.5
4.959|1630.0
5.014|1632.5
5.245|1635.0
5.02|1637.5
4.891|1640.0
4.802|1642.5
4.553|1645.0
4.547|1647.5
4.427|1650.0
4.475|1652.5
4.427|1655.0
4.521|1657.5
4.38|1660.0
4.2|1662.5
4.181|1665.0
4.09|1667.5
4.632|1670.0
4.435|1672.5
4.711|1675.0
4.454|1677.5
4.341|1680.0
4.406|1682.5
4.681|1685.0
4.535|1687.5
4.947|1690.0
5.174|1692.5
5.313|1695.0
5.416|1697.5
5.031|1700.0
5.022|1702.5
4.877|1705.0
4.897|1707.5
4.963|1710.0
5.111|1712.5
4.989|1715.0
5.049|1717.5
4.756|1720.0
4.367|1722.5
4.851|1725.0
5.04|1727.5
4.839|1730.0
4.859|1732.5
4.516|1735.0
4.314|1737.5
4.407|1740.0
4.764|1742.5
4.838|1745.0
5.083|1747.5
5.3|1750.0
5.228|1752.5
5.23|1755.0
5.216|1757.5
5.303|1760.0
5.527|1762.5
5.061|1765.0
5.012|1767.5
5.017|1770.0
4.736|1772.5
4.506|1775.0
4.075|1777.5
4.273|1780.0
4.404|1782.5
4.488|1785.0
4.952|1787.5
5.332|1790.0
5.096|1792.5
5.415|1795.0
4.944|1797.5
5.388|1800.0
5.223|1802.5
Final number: 8.0 keV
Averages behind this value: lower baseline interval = 5.53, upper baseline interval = 4.83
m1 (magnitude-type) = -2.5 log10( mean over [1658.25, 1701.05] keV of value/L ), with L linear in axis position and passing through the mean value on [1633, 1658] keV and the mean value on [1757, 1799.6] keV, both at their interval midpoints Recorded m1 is 0.03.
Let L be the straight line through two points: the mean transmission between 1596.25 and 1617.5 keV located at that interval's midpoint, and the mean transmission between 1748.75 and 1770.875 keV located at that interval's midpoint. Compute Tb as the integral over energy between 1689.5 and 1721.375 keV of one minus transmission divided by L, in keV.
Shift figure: 1.48 keV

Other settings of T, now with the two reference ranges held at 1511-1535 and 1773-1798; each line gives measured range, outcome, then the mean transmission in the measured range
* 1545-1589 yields 6.5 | 5.57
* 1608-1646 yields 6.3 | 5.04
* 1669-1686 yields 3.4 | 4.52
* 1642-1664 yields 5.1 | 4.47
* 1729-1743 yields 1.5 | 4.6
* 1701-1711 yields 0.8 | 4.94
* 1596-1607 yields 1.4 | 5.46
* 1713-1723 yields 0.9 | 4.85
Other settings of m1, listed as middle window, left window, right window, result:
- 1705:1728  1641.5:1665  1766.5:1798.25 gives -0.06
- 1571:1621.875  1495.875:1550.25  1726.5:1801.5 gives 0.13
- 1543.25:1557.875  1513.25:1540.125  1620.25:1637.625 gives 0.19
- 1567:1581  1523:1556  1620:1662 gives -0.01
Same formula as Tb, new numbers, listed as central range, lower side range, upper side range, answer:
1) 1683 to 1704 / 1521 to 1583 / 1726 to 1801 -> 1.0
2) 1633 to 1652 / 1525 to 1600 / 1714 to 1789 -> 2.1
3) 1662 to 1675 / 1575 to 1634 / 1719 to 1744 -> 1.7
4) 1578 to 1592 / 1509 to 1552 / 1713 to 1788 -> 1.1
